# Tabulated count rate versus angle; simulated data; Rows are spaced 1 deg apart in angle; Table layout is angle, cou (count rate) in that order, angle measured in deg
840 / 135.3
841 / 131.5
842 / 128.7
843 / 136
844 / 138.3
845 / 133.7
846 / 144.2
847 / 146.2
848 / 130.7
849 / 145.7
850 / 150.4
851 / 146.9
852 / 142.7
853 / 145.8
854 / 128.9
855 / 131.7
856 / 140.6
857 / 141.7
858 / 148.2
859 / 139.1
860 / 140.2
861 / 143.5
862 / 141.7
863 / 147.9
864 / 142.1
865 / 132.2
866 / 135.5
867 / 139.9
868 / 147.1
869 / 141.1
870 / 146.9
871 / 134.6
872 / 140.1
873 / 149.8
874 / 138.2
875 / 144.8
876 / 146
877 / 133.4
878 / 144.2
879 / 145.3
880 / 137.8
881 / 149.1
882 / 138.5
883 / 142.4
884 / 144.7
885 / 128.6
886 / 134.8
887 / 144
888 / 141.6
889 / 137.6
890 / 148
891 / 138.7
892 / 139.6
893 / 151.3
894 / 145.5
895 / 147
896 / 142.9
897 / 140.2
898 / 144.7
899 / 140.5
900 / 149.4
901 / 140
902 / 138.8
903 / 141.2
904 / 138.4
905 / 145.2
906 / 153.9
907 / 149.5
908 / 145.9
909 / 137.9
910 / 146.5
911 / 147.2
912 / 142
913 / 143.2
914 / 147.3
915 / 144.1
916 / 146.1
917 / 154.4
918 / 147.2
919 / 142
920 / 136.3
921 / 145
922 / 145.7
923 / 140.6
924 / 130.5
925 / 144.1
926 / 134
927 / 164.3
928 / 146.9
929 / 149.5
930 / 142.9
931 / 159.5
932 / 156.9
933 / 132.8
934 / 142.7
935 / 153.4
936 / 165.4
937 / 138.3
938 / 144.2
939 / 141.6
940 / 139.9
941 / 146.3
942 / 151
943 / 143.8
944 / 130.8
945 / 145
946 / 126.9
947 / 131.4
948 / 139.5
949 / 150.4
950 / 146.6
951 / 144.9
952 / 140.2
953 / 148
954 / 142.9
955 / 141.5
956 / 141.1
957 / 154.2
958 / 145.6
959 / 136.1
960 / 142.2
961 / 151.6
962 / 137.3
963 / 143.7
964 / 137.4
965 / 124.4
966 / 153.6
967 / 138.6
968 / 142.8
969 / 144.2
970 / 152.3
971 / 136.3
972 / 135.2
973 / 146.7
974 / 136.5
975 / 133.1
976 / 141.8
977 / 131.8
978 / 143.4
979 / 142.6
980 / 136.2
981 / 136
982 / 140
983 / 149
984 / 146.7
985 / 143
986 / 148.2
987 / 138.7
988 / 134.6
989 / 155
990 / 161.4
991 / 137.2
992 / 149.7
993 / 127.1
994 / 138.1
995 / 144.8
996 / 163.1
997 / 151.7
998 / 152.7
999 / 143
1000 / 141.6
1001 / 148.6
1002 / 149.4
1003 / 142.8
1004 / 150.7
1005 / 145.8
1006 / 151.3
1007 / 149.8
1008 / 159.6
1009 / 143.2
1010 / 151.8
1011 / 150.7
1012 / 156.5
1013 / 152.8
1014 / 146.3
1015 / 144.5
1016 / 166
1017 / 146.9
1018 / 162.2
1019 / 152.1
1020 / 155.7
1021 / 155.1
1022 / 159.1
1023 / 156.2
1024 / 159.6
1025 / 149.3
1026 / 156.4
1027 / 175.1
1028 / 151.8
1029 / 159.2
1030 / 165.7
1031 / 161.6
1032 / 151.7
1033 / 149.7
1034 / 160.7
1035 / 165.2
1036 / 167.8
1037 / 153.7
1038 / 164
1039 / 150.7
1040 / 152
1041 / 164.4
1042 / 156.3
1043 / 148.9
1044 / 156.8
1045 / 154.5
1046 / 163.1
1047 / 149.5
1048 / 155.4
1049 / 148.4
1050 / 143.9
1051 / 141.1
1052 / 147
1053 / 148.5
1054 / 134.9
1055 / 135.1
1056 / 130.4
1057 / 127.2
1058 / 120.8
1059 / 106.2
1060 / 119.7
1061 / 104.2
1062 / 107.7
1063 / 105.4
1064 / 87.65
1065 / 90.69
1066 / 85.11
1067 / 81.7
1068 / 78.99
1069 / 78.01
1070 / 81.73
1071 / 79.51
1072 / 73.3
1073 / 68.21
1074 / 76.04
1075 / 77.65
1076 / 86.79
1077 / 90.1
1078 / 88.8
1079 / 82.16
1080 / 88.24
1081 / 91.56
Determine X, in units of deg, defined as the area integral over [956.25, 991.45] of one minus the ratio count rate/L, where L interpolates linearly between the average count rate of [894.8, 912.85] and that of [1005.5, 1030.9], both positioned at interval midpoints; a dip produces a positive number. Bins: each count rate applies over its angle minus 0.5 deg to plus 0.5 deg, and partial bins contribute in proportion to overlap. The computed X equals 2.0 deg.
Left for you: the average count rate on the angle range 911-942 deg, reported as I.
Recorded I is 146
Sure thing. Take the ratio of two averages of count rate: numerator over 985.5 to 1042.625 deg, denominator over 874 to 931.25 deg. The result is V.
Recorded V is 1.1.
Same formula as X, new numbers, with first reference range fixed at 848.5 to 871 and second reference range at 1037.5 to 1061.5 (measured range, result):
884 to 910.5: -0.2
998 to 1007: -0.3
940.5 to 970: 0.0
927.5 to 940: -0.5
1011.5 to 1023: -1.0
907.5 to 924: -0.2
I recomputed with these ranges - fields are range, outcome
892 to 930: 144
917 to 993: 143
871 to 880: 142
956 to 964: 144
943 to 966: 141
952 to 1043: 149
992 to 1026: 151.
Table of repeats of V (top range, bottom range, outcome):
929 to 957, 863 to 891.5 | 1.02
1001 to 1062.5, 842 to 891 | 1.06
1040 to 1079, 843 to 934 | 0.81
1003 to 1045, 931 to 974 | 1.09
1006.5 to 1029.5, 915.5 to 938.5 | 1.06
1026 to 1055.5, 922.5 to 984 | 1.08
